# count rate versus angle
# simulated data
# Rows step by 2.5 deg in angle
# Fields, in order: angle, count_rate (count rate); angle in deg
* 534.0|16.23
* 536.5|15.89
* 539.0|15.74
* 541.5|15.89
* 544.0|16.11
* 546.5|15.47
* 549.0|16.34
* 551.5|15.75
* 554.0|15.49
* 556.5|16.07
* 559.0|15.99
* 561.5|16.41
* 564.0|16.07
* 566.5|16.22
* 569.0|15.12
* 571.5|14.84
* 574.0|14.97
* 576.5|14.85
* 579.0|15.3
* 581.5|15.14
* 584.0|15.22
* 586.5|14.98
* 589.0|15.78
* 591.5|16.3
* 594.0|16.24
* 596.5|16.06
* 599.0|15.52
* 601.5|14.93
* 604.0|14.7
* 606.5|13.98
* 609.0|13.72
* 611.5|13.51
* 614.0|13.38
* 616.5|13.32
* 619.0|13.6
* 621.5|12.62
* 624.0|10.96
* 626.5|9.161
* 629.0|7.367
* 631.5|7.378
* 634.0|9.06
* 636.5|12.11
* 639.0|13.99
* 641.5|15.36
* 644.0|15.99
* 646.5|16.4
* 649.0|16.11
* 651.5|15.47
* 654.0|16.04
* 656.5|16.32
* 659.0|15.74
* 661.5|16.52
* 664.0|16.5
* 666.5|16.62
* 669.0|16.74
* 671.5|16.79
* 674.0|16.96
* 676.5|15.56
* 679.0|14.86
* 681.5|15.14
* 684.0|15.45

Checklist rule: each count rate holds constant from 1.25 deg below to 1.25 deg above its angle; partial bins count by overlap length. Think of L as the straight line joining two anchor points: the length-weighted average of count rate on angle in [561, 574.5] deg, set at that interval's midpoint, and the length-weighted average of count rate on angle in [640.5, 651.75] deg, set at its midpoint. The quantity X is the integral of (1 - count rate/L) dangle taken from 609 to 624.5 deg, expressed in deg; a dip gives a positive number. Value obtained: 2.7 deg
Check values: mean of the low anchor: 15.6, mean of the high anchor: 15.9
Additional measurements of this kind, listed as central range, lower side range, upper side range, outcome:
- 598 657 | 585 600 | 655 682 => 9.8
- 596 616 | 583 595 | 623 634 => -2.7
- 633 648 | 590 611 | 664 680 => 1.8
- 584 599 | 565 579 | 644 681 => -0.4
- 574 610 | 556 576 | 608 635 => -4.3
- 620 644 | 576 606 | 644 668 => 7.1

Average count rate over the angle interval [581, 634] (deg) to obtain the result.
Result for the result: 13.4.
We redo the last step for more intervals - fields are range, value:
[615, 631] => 11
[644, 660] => 16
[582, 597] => 15.7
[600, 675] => 14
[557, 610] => 15.4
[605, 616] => 13.6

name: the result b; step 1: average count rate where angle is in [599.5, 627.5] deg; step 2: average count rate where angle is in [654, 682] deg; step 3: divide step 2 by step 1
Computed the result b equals 1.2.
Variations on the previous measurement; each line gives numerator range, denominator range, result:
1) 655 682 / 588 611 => 1.07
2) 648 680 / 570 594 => 1.06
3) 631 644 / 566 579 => 0.81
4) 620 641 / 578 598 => 0.67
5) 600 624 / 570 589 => 0.90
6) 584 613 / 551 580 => 0.97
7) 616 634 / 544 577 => 0.66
